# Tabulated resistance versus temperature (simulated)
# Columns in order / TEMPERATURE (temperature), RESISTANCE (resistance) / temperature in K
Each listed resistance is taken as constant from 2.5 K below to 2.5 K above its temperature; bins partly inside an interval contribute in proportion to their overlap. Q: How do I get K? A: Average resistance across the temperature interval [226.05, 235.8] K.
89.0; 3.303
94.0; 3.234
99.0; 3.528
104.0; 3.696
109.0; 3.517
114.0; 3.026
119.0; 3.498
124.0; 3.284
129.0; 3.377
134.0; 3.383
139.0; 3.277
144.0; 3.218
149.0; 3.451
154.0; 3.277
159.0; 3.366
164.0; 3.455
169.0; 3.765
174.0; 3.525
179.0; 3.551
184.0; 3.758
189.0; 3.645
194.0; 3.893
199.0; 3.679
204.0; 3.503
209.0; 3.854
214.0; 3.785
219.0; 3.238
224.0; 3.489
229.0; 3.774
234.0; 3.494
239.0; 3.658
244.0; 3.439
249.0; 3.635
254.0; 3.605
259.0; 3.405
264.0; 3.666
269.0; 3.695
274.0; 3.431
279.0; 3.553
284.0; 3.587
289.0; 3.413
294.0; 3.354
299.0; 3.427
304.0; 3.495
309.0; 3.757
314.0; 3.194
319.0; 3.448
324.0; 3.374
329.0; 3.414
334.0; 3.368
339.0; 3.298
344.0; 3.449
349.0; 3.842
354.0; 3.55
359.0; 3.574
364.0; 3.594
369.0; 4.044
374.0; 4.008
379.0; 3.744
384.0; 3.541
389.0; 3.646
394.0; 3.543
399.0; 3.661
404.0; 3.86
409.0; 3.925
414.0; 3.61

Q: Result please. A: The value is 3.64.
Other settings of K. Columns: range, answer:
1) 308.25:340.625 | 3.39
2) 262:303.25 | 3.51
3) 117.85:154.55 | 3.34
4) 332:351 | 3.48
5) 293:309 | 3.48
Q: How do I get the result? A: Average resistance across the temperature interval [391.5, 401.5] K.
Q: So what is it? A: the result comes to 3.6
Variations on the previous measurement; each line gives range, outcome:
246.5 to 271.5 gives 3.6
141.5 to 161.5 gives 3.33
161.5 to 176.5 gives 3.58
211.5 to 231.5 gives 3.57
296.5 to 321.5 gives 3.46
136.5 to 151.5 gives 3.32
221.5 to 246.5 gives 3.57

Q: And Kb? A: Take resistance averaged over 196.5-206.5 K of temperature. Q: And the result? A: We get 3.59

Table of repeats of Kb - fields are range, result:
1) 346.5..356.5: 3.7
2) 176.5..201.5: 3.71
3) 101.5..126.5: 3.4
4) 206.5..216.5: 3.82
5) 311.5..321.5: 3.32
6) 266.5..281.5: 3.56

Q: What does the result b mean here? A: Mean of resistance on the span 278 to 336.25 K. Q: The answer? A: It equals 3.45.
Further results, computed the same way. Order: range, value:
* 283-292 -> 3.48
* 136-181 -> 3.43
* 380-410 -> 3.69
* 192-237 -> 3.63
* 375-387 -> 3.69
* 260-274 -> 3.61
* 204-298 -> 3.56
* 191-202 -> 3.77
